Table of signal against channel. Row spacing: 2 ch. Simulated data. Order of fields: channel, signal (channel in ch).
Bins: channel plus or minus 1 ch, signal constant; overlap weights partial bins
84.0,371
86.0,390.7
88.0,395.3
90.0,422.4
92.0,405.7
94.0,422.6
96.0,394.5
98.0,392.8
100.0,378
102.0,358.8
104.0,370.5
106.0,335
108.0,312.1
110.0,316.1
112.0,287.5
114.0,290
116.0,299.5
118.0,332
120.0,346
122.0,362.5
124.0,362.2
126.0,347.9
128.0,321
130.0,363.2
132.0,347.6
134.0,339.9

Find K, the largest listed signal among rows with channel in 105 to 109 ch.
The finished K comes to 335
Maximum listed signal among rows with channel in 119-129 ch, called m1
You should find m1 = 362.5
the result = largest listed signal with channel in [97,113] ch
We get 392.8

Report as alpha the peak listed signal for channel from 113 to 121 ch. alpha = 346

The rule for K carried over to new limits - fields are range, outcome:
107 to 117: 316.1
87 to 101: 422.6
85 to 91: 422.4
